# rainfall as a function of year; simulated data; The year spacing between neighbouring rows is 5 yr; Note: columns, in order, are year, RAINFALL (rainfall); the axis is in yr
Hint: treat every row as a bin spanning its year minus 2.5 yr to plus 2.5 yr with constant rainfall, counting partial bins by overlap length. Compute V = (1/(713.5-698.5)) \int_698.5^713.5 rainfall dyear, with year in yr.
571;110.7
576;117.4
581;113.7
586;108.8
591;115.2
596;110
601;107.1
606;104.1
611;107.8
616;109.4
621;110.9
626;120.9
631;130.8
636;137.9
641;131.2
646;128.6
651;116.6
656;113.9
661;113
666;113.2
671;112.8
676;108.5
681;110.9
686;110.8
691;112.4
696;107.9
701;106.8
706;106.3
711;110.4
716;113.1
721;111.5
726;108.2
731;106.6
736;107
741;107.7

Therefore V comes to 108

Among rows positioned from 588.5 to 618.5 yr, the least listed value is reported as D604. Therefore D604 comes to 104.1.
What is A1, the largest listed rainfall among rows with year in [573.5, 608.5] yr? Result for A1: 117.4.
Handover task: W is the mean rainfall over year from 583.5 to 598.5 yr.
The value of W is 111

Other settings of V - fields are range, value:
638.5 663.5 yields 121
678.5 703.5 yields 110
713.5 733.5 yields 110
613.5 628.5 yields 114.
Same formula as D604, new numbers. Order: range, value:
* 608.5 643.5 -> 107.8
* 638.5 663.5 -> 113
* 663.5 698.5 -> 107.9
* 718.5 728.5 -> 108.2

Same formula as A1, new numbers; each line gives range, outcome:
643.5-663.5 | 128.6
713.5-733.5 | 113.1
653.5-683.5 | 113.9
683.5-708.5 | 112.4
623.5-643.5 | 137.9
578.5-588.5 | 113.7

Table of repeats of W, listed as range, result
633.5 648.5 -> 133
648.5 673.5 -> 114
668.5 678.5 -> 111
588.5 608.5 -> 109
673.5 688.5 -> 110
